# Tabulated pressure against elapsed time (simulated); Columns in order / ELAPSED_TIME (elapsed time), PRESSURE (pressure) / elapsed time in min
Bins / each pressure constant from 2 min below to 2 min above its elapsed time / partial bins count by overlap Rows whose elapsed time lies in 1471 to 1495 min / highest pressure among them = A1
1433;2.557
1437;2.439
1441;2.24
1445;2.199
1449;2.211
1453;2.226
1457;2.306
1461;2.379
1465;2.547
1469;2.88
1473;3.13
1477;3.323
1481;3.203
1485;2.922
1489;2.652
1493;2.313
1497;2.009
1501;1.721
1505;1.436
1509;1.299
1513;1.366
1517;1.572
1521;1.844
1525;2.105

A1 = 3.323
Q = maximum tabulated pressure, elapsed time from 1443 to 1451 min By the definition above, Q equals 2.211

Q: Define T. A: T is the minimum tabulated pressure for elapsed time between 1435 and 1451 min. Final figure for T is 2.199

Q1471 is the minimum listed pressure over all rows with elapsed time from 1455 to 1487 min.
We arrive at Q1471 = 2.306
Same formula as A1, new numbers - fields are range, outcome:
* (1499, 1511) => 1.721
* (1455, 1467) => 2.547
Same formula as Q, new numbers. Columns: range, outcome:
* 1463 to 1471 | 2.88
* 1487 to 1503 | 2.652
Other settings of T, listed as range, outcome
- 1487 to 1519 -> 1.299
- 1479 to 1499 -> 2.009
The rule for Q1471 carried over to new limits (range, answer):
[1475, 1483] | 3.203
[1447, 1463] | 2.211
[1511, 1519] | 1.366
